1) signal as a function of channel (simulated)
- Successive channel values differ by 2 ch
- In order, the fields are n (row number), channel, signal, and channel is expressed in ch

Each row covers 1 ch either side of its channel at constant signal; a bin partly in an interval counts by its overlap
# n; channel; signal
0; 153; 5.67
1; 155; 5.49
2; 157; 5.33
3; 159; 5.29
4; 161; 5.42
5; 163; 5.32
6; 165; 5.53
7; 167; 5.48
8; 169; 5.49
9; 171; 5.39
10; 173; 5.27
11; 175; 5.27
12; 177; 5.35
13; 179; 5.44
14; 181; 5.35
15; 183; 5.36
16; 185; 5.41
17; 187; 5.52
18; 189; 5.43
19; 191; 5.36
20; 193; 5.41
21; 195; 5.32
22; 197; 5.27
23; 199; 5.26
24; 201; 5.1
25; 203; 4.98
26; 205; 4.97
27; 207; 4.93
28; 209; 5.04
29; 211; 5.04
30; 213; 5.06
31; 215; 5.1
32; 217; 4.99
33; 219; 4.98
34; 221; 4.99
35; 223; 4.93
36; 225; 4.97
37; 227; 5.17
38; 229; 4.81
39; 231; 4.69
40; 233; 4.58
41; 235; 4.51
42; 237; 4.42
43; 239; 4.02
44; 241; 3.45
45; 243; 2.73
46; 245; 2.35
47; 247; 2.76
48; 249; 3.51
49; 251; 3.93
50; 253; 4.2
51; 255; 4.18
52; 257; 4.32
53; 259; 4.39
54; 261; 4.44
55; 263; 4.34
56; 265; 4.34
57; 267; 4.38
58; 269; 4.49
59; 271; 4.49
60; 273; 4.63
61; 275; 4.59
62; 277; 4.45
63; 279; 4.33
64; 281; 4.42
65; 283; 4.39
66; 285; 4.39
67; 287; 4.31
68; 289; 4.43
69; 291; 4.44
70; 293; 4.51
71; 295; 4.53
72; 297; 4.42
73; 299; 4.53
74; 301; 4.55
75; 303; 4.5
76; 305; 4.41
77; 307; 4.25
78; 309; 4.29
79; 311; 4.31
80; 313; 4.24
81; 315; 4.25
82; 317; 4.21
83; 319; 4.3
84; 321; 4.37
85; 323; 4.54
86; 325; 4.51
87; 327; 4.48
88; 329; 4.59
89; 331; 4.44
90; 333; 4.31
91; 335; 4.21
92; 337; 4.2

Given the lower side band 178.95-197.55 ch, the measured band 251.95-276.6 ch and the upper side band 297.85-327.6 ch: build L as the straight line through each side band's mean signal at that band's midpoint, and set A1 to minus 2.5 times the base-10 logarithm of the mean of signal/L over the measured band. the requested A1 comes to 0.09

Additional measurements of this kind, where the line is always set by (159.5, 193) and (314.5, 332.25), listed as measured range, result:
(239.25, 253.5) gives 0.441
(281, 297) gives 0.052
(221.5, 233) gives 0.037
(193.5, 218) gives 0.022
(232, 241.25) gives 0.174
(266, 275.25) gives 0.060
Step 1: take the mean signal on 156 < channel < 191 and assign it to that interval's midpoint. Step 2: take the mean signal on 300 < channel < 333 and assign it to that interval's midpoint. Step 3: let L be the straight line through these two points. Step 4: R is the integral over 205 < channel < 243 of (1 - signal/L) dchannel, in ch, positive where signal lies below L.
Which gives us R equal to 2.5 ch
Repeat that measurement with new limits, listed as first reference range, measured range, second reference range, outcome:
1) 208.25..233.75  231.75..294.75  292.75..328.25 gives 7.0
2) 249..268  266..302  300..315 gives -1.3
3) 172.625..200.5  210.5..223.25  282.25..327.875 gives 0.2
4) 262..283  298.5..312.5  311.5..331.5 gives 0.0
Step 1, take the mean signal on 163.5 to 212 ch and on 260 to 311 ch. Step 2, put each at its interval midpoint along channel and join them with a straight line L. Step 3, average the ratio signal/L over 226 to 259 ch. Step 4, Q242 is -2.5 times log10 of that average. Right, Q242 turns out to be 0.20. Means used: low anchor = 5.29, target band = 3.99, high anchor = 4.43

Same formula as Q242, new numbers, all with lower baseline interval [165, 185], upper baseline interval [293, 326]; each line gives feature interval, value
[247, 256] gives 0.25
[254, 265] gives 0.10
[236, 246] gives 0.40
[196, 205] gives 0.01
